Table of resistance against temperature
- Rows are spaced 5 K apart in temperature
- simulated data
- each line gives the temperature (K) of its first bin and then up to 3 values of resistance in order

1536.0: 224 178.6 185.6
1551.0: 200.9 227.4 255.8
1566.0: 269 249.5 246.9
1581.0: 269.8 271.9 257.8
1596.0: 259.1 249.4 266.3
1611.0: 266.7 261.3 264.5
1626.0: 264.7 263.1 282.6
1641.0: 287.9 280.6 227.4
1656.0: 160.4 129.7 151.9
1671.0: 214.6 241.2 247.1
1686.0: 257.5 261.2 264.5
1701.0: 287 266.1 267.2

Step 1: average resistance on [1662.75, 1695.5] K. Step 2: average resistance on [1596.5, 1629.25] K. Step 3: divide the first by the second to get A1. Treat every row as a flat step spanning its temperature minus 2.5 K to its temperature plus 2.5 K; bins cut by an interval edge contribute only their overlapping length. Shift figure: 0.87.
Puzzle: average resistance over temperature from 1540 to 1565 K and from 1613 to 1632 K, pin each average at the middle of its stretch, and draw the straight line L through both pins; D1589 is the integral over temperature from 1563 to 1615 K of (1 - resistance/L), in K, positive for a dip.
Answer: -4.5 K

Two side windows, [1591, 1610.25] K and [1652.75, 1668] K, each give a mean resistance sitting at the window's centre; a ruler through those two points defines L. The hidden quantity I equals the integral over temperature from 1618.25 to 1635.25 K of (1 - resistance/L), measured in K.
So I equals -4.4 K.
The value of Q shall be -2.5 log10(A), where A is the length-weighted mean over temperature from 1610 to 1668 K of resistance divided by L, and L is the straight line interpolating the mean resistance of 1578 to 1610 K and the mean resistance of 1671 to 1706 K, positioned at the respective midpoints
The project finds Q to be 0.102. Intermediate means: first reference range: 262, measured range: 237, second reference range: 257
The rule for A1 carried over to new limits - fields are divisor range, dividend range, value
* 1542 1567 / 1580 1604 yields 1.17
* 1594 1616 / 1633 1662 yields 0.90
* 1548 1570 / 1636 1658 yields 1.03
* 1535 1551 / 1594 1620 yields 1.34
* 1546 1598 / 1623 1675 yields 0.92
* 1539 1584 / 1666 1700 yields 1.04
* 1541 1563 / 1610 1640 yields 1.26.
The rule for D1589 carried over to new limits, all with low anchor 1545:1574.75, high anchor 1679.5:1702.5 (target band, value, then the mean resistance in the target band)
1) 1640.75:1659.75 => 2.08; 226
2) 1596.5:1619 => -1.47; 261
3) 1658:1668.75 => 4.75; 143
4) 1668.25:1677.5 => 1.24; 224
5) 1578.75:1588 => -1.21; 271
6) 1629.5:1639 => -0.91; 275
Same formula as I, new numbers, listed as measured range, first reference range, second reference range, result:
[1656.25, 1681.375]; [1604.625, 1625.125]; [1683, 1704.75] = 7.3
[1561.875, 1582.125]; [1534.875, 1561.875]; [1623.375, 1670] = -4.2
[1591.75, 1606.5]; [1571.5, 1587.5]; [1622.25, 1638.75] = 0.4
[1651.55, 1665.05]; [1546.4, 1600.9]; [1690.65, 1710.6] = 5.4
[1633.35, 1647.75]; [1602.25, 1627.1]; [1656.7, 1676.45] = -4.2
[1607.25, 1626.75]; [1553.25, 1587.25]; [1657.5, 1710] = -1.5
